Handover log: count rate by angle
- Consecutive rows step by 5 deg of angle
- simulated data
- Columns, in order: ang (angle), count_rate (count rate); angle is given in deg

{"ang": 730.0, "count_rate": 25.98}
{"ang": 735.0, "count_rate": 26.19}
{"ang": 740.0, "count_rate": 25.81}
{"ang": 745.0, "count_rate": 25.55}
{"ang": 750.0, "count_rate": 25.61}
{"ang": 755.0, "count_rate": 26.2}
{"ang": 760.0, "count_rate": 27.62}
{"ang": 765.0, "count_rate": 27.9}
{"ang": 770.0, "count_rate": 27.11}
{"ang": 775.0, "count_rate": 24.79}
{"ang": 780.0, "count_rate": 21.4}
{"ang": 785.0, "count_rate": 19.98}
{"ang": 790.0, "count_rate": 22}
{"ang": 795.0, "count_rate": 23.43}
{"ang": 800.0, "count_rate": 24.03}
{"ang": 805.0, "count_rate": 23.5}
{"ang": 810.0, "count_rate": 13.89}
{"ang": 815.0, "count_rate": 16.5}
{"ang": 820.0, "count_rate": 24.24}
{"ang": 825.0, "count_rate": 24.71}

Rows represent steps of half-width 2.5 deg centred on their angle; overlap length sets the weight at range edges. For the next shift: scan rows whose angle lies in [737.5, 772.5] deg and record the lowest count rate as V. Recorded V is 25.55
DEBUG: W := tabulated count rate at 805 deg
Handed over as 23.5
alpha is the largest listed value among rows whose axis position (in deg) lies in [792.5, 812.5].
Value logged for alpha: 24.03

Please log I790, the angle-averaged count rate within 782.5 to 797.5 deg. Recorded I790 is 21.8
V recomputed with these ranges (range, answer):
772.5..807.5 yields 19.98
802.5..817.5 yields 13.89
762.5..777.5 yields 24.79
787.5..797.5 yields 22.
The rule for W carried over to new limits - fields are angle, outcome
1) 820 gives 24.24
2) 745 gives 25.55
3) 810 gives 13.89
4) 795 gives 23.43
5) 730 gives 25.98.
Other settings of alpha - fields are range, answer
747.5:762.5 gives 27.62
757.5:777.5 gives 27.9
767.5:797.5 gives 27.11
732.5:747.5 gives 26.19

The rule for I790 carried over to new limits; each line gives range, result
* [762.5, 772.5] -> 27.5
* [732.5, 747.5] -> 25.9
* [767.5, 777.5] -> 25.9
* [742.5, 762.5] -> 26.2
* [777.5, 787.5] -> 20.7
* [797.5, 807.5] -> 23.8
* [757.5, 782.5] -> 25.8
